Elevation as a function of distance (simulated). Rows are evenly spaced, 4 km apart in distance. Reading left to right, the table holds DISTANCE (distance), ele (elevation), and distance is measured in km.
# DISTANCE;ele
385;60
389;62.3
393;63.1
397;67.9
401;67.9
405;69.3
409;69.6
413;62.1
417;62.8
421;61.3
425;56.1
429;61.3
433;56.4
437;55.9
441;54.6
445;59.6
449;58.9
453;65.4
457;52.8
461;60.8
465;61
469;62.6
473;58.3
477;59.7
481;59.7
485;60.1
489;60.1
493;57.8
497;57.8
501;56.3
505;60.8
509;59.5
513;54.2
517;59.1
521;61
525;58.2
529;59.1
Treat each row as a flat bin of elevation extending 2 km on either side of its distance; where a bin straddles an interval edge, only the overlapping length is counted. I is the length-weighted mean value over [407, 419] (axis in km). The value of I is 64.8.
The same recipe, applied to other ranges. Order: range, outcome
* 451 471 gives 60.5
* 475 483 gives 59.7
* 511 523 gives 58.1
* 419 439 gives 58.2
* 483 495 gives 59.3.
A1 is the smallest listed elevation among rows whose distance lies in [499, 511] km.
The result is 56.3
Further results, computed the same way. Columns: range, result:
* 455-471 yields 52.8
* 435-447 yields 54.6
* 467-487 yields 58.3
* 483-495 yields 57.8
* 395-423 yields 61.3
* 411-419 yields 62.1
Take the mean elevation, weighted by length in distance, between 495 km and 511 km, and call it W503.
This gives 58.6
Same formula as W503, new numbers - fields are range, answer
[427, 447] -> 57.6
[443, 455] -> 61.3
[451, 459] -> 59.1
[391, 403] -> 66.3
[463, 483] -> 60.3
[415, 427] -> 60.1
